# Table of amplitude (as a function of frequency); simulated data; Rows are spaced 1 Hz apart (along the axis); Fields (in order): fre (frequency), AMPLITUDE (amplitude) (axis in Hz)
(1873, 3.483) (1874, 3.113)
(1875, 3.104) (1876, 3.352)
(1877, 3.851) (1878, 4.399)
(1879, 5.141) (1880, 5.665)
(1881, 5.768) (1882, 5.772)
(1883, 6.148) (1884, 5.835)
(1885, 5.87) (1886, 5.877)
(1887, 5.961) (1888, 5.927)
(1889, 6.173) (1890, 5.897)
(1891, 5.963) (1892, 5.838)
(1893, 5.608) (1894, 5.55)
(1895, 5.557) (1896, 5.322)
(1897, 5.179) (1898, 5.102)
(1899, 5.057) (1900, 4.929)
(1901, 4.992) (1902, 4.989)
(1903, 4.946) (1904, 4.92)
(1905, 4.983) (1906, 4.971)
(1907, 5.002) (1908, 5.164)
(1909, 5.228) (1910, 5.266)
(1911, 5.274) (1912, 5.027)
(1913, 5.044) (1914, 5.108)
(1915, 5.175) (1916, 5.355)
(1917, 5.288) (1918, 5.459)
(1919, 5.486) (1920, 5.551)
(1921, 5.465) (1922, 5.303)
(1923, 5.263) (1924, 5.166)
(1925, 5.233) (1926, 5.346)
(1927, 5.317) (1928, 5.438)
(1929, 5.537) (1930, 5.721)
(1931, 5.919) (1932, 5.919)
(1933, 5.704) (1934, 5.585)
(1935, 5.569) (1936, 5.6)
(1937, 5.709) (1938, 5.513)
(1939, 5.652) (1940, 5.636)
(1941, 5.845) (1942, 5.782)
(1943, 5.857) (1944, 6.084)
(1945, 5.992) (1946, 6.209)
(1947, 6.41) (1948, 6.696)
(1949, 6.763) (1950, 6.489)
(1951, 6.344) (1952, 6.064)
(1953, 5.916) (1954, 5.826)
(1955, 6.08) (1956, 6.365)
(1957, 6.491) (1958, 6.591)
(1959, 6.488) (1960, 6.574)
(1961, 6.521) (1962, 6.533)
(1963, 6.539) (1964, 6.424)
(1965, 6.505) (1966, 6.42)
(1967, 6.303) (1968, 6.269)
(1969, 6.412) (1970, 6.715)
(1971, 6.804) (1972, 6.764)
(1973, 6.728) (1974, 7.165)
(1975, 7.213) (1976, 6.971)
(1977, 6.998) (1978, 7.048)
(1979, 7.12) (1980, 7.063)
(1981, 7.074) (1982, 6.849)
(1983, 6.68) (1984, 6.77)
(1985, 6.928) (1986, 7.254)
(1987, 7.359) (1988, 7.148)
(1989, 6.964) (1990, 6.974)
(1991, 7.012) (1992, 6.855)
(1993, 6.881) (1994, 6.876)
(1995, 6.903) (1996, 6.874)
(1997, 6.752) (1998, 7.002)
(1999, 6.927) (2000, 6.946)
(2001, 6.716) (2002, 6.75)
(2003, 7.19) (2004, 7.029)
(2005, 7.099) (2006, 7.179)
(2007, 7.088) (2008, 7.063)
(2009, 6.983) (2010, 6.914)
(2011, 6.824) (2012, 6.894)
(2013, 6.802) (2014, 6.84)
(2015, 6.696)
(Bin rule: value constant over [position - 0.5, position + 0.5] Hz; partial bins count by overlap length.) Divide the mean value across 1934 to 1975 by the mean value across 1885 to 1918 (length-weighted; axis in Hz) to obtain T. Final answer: 1.17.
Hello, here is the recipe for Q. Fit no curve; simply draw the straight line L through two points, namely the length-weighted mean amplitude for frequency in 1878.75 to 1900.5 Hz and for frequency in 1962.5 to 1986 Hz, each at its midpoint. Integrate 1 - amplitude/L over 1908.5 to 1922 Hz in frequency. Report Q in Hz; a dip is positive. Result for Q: 1.6 Hz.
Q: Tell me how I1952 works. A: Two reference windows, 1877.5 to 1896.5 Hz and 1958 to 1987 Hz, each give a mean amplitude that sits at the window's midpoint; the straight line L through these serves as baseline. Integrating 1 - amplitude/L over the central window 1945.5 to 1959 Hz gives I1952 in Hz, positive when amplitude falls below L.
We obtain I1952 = 0.4 Hz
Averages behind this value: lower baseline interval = 5.7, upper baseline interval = 6.76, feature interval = 6.33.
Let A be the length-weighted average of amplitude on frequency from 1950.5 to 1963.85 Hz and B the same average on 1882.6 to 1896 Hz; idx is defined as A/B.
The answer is 1.08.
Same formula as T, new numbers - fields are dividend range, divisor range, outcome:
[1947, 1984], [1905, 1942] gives 1.22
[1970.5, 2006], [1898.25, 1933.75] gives 1.32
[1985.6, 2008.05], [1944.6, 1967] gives 1.10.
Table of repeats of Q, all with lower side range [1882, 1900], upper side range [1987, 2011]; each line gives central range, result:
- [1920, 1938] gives 1.8 Hz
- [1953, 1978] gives 0.0 Hz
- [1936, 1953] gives 0.7 Hz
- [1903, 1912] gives 1.2 Hz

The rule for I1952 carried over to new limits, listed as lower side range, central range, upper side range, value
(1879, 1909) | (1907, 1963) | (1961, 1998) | 3.40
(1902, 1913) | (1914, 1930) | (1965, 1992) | 0.23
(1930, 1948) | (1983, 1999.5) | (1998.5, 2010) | -0.48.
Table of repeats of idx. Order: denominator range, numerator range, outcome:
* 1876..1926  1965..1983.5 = 1.28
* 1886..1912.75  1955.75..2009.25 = 1.28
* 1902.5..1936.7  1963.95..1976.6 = 1.25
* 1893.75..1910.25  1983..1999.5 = 1.36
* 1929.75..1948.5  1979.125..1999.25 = 1.19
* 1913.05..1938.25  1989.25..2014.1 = 1.27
